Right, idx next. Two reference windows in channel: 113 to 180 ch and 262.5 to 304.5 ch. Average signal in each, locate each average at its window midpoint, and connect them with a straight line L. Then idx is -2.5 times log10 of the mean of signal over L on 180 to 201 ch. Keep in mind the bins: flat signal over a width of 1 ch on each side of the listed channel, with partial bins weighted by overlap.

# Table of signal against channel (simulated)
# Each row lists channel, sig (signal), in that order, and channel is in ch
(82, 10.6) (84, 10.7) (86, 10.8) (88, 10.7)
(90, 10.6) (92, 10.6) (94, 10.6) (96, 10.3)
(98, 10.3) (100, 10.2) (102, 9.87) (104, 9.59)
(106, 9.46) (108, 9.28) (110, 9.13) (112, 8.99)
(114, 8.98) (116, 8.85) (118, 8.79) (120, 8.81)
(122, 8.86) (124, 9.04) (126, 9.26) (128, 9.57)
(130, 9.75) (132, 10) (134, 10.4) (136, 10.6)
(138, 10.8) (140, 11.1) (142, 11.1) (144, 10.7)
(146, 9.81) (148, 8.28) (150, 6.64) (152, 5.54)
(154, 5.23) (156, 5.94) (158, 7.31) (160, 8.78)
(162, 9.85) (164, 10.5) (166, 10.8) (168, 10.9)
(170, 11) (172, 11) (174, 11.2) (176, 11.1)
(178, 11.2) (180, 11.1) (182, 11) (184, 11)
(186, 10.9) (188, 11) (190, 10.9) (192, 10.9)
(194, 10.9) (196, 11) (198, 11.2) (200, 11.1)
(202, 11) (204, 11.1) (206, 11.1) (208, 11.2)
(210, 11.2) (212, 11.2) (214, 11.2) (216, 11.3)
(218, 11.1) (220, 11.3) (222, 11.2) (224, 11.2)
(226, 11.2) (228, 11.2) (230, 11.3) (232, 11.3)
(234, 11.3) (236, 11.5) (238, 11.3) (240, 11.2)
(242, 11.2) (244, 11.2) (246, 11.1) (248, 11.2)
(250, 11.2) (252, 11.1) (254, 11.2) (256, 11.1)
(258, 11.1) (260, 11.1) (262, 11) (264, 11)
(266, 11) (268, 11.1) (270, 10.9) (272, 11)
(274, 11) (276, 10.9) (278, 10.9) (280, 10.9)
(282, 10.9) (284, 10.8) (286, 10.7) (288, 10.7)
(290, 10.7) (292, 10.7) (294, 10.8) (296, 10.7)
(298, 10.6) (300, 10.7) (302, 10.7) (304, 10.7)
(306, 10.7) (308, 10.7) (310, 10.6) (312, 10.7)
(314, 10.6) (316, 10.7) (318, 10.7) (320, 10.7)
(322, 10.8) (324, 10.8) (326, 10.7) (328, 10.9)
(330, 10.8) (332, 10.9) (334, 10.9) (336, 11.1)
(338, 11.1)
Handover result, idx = -0.11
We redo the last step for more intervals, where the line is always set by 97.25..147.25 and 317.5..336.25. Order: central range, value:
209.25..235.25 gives -0.10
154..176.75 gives 0.04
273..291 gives -0.03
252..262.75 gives -0.07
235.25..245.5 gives -0.09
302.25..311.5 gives 0.00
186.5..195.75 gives -0.09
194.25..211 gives -0.10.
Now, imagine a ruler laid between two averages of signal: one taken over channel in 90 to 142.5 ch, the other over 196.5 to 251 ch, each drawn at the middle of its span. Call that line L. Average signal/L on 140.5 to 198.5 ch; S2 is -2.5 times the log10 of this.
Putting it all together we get 0.07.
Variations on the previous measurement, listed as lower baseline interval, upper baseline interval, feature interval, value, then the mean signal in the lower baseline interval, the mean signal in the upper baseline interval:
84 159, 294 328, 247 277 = -0.07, 9.36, 10.7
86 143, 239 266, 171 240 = -0.04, 9.86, 11.1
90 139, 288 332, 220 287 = -0.07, 9.69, 10.7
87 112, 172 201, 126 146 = 0.01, 10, 11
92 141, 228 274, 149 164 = 0.36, 9.71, 11.2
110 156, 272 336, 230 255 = -0.11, 9.07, 10.8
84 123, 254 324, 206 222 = -0.08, 9.75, 10.8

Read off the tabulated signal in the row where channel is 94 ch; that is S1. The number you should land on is 10.6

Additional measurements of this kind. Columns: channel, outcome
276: 10.9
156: 5.94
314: 10.6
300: 10.7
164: 10.5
